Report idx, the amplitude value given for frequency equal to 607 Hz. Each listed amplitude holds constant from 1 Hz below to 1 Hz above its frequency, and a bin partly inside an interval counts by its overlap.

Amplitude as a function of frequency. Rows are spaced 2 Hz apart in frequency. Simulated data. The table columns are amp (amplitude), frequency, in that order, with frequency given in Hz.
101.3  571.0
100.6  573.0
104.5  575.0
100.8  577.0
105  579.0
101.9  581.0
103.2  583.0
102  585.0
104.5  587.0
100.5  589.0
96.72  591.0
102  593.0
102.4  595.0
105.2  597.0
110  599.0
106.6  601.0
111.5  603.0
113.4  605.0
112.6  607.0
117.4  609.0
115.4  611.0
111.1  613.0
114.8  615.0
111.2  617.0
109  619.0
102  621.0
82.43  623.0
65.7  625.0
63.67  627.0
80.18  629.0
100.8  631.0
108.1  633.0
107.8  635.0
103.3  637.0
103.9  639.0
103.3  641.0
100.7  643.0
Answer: 112.6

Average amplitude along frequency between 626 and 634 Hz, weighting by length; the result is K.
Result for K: 88.2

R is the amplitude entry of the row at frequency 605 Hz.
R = 113.4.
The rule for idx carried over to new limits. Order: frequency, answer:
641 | 103.3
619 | 109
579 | 105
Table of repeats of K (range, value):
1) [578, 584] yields 103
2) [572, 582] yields 103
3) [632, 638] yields 106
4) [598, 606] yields 110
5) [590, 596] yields 100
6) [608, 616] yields 115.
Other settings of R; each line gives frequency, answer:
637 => 103.3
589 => 100.5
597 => 105.2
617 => 111.2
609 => 117.4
